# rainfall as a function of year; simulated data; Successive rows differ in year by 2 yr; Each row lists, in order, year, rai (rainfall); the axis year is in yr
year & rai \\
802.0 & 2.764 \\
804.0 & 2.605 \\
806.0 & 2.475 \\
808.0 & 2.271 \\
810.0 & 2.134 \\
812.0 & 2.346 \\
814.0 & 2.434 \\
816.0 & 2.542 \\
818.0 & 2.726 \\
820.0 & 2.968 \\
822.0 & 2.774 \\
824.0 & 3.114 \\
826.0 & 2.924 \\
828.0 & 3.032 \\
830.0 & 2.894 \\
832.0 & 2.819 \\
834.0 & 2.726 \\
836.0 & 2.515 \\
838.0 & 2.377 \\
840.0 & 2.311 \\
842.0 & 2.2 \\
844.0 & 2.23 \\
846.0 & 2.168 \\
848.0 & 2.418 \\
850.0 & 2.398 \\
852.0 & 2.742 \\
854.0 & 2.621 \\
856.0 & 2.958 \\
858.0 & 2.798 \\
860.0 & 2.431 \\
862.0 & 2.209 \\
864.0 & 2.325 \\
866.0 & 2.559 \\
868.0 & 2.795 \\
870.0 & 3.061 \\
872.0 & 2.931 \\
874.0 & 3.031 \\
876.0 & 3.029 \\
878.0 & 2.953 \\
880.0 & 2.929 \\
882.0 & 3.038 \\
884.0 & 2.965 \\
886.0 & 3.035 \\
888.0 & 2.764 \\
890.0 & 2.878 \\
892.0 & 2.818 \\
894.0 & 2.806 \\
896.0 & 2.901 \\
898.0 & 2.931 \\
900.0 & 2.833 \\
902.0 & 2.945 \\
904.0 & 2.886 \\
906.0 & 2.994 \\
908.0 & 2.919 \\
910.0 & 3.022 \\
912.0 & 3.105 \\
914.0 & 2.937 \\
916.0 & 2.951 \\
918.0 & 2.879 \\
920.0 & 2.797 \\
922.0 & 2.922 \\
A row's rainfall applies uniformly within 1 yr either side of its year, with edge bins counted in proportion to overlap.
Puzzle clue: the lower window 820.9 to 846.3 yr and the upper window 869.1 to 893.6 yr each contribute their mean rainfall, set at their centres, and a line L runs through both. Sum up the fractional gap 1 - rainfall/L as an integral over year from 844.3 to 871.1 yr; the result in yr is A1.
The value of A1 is 2.2 yr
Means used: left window 2.64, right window 2.95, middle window 2.57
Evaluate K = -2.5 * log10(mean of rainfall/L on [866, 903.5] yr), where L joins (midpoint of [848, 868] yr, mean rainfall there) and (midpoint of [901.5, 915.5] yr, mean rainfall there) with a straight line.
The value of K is -0.052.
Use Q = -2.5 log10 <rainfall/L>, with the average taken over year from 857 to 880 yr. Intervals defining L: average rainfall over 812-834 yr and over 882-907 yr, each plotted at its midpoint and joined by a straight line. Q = 0.05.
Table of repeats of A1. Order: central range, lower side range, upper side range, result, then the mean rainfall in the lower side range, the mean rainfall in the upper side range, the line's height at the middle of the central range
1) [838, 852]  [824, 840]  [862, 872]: 2.01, 2.75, 2.66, 2.72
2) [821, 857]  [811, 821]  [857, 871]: -0.32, 2.6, 2.6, 2.6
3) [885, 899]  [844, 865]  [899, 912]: -0.25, 2.49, 2.95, 2.83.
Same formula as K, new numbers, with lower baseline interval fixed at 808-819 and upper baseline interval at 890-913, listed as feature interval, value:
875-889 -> -0.056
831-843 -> 0.027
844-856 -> 0.060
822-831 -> -0.188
